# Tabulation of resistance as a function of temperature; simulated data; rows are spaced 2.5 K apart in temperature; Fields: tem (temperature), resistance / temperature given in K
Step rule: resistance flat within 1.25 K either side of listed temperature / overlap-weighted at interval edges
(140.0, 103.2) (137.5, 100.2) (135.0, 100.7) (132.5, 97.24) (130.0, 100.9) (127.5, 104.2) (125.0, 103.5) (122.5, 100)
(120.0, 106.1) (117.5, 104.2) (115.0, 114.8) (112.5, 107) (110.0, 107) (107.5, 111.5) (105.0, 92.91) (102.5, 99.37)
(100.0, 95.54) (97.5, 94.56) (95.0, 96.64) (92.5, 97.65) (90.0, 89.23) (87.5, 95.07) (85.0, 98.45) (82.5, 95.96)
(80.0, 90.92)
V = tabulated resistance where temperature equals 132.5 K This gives 97.24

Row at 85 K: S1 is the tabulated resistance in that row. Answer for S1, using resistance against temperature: 98.45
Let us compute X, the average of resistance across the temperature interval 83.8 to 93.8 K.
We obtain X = 95.1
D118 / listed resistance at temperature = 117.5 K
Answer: 104.2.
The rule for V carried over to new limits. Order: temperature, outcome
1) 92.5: 97.65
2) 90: 89.23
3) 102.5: 99.37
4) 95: 96.64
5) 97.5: 94.56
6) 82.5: 95.96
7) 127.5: 104.2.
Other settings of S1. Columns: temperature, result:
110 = 107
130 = 100.9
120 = 106.1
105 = 92.91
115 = 114.8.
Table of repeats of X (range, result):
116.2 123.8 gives 104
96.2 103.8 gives 96.5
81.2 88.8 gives 96.4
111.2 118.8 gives 109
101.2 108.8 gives 101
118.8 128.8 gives 103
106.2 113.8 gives 108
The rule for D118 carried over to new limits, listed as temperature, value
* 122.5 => 100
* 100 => 95.54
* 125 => 103.5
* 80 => 90.92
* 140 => 103.2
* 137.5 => 100.2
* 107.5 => 111.5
